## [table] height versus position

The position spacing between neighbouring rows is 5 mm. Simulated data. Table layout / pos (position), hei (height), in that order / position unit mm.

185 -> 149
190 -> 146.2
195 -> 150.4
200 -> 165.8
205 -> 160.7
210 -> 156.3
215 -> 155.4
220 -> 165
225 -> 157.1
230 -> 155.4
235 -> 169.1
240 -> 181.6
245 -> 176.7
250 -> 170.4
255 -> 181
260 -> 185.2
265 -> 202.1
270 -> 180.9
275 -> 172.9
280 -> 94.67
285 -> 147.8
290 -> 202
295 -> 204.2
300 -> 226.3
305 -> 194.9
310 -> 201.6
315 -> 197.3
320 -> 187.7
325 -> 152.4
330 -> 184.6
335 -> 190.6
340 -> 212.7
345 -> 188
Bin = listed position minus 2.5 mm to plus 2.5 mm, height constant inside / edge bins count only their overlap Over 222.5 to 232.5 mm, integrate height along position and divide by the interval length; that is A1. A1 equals 156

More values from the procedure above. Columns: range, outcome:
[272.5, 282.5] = 134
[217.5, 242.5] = 166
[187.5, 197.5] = 148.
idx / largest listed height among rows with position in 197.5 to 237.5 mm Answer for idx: 169.1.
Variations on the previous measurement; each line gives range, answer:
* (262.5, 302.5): 226.3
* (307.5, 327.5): 201.6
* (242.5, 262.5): 185.2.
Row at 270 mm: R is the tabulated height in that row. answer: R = 180.9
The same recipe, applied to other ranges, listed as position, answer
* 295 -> 204.2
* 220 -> 165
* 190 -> 146.2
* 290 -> 202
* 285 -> 147.8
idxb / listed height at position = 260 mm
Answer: 185.2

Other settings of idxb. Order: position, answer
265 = 202.1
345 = 188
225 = 157.1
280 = 94.67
